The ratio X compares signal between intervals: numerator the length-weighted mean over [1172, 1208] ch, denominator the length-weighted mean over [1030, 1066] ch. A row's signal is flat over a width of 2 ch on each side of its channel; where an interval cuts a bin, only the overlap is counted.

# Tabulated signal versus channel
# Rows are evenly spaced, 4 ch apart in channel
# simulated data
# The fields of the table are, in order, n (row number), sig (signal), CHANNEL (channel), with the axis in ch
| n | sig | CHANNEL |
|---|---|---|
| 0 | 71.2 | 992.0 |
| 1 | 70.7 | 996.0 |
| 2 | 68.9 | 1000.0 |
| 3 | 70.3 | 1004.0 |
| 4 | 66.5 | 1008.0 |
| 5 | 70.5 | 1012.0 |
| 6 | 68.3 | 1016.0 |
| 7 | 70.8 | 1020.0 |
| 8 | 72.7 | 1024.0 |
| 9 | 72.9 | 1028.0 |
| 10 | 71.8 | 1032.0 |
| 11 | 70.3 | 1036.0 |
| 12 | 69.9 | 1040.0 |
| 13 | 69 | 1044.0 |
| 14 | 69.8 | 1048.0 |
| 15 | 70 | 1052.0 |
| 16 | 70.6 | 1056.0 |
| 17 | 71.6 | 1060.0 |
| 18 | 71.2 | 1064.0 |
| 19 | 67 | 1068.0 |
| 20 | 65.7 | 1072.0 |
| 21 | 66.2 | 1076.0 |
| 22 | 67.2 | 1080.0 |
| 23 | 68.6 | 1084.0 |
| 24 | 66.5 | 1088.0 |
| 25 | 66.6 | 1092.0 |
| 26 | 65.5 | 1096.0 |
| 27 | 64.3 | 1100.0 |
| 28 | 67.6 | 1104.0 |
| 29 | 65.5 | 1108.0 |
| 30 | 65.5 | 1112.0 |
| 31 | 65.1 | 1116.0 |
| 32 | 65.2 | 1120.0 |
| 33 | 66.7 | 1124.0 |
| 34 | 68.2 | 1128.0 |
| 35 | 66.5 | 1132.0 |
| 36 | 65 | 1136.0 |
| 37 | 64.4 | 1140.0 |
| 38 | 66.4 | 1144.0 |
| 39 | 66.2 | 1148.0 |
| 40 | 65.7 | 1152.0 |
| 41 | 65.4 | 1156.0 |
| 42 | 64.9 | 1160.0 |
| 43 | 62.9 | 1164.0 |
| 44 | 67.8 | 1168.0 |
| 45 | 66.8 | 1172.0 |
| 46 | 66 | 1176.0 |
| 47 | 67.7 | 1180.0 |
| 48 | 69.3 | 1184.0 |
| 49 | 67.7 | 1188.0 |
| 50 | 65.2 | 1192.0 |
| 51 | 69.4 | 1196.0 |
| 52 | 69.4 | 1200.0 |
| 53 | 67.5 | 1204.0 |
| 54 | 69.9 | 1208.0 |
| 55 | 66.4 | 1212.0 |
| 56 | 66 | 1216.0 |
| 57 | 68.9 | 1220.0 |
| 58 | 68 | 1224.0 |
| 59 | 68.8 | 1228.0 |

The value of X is 1.0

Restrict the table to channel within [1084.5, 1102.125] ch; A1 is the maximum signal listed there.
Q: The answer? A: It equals 66.6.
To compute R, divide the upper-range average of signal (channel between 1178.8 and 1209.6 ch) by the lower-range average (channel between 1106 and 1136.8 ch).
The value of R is 1.03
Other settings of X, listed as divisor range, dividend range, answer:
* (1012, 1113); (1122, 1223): 0.97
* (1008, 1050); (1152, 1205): 0.95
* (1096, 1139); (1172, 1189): 1.03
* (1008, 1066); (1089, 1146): 0.93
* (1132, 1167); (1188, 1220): 1.04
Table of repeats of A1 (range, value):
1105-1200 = 69.4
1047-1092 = 71.6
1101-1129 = 68.2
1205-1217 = 69.9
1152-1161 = 65.7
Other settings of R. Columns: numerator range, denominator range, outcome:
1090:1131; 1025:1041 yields 0.92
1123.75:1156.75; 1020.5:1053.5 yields 0.93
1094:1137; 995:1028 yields 0.94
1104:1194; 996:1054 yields 0.94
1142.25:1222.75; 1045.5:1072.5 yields 0.96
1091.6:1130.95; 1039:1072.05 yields 0.95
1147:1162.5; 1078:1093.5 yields 0.97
